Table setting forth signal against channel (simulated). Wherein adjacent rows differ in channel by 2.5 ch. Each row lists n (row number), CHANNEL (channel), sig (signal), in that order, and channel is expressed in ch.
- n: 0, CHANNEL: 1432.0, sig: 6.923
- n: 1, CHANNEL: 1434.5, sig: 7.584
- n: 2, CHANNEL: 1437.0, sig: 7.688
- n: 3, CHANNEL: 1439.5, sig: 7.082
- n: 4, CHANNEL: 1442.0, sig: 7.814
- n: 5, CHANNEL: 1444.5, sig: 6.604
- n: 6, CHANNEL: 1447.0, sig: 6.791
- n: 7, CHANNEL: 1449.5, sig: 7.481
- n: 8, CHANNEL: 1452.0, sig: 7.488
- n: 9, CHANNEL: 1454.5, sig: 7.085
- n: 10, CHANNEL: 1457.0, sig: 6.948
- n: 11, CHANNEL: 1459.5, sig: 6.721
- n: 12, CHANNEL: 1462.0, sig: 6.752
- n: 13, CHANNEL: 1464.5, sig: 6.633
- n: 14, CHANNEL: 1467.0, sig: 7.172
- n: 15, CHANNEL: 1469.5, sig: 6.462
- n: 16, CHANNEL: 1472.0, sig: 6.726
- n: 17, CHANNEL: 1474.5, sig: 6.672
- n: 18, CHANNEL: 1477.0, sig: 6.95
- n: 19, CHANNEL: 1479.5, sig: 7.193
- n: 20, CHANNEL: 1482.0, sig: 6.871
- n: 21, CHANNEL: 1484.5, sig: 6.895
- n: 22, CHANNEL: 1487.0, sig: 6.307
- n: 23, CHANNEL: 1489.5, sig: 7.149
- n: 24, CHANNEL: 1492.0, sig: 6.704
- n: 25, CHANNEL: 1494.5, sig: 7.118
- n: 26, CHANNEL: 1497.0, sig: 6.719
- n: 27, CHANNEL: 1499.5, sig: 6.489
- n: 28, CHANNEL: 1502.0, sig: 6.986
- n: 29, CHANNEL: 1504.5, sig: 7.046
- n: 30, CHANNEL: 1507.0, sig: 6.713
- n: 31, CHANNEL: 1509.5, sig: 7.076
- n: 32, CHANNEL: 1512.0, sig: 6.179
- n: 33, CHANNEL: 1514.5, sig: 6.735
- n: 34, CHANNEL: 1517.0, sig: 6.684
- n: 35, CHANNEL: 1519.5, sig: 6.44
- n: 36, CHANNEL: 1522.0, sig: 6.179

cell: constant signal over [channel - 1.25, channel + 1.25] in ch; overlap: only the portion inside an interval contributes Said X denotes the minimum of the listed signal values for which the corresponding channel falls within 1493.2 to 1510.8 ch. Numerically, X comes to 6.489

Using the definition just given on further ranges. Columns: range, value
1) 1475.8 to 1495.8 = 6.307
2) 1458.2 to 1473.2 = 6.462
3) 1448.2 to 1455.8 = 7.085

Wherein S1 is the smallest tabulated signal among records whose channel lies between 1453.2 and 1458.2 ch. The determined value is 6.948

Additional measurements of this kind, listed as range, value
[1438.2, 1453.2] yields 6.604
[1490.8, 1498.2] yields 6.704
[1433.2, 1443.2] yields 7.082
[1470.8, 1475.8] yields 6.672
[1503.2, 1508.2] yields 6.713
